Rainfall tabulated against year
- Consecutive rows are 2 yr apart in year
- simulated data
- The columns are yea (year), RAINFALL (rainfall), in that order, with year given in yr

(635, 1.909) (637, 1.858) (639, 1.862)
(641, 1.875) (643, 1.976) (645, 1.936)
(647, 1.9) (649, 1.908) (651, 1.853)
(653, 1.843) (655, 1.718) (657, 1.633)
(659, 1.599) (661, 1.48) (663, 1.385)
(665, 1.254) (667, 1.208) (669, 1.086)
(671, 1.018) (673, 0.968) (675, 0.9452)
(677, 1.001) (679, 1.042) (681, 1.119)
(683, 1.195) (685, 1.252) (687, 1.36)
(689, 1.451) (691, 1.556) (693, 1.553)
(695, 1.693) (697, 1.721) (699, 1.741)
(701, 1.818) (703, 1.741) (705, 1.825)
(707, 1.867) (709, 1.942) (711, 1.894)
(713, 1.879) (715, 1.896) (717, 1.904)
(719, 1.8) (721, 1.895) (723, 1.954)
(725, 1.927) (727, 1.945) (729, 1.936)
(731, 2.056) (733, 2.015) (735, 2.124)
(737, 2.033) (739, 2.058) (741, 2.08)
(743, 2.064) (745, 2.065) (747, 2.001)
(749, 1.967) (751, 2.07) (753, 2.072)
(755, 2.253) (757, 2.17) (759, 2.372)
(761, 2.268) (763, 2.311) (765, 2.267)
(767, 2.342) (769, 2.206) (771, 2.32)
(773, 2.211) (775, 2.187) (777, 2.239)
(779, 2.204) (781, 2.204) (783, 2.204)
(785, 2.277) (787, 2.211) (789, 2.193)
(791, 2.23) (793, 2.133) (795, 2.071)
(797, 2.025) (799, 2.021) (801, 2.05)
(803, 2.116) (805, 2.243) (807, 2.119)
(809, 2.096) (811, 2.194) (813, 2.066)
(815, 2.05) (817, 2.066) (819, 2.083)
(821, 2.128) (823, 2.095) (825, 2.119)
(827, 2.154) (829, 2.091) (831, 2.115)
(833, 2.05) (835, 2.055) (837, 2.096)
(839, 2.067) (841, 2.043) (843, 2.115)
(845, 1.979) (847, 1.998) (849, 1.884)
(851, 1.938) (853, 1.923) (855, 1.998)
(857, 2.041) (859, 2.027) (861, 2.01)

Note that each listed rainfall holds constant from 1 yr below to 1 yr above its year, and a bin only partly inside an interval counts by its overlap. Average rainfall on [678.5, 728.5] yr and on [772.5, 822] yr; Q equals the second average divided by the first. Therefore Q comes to 1.3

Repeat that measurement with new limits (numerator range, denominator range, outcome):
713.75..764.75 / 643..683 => 1.44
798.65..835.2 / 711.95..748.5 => 1.06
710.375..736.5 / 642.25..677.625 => 1.31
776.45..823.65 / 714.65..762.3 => 1.05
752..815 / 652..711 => 1.50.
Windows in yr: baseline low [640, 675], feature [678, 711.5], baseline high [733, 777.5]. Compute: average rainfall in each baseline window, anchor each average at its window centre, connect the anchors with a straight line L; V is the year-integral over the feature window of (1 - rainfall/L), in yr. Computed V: 4.1 yr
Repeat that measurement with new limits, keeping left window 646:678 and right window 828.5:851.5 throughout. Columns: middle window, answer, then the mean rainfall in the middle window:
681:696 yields 1.0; 1.42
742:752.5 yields -1.9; 2.04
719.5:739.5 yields -4.0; 1.99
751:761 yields -2.6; 2.21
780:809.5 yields -4.2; 2.15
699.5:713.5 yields -2.4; 1.85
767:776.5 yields -2.3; 2.24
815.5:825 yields -0.6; 2.09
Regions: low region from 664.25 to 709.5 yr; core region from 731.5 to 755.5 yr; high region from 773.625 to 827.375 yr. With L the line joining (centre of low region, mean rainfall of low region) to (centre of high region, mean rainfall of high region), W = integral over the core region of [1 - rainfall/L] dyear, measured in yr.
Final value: -4.0 yr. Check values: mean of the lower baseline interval 1.4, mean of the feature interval 2.06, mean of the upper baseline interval 2.14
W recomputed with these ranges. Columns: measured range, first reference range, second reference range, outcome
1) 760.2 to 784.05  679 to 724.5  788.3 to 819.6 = -3.3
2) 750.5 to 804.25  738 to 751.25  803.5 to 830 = -3.1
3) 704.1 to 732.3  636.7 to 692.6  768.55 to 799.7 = -1.9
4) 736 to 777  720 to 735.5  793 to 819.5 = -3.0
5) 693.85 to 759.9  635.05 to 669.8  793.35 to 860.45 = -4.2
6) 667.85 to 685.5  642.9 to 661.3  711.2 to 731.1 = 7.4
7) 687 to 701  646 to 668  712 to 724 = 1.3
